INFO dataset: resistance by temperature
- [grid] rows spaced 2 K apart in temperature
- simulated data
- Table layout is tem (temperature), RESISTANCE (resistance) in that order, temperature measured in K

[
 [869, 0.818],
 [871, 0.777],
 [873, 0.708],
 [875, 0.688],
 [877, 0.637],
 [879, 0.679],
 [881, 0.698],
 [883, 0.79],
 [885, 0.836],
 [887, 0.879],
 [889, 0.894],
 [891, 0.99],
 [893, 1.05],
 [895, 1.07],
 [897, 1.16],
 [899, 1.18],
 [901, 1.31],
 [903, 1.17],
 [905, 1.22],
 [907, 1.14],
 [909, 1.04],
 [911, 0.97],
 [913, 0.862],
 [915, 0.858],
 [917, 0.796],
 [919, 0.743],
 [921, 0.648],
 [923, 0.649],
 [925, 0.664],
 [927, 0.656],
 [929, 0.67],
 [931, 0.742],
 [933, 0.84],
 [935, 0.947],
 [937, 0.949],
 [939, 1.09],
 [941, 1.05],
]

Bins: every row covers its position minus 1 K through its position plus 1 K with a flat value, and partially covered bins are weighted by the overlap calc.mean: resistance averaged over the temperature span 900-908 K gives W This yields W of 1.21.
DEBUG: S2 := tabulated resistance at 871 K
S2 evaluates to 0.777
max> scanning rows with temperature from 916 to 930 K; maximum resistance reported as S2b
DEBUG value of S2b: 0.796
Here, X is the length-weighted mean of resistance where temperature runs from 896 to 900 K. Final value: 1.17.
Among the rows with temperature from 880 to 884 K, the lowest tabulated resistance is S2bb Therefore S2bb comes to 0.698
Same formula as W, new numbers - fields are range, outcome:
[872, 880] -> 0.678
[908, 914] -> 0.957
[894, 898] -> 1.11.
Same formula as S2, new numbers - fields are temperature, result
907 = 1.14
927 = 0.656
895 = 1.07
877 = 0.637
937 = 0.949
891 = 0.99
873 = 0.708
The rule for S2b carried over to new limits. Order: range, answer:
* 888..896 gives 1.07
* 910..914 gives 0.97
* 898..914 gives 1.31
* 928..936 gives 0.947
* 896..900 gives 1.18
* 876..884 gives 0.79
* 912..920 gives 0.862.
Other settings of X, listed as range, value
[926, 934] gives 0.727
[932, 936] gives 0.893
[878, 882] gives 0.689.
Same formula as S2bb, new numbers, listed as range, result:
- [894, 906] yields 1.07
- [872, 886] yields 0.637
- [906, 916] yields 0.858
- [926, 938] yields 0.656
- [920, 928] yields 0.648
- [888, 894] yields 0.894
